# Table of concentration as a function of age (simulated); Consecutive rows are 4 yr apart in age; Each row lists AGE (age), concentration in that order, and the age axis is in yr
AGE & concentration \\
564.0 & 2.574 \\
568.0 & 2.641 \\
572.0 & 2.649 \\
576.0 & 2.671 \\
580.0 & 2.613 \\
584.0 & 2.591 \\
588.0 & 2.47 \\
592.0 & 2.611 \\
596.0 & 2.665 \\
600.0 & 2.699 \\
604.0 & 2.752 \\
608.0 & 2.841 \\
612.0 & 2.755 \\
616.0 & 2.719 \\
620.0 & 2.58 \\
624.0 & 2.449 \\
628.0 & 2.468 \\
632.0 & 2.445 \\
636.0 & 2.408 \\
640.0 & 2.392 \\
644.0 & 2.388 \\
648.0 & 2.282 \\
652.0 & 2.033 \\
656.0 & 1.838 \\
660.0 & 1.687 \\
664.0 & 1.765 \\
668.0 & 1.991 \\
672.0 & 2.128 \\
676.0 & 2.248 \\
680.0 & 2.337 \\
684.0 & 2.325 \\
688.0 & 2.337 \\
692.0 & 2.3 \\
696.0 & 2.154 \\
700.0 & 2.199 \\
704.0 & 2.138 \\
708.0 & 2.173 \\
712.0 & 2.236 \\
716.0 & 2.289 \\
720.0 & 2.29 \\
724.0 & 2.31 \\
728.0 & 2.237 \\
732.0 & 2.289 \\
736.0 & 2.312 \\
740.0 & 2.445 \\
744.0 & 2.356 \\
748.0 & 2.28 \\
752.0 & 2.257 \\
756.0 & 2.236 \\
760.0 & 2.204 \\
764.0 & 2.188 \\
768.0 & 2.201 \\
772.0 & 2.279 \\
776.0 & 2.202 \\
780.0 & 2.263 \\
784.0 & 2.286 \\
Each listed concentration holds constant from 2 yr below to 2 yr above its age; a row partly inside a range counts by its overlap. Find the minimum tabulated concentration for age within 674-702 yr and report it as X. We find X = 2.154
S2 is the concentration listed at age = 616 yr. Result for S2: 2.719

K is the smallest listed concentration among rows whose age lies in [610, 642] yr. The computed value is 2.392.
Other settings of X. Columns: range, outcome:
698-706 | 2.138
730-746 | 2.289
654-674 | 1.687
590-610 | 2.611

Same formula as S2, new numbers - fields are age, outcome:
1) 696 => 2.154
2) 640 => 2.392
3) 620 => 2.58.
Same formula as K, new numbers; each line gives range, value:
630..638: 2.408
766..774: 2.201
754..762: 2.204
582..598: 2.47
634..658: 1.838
